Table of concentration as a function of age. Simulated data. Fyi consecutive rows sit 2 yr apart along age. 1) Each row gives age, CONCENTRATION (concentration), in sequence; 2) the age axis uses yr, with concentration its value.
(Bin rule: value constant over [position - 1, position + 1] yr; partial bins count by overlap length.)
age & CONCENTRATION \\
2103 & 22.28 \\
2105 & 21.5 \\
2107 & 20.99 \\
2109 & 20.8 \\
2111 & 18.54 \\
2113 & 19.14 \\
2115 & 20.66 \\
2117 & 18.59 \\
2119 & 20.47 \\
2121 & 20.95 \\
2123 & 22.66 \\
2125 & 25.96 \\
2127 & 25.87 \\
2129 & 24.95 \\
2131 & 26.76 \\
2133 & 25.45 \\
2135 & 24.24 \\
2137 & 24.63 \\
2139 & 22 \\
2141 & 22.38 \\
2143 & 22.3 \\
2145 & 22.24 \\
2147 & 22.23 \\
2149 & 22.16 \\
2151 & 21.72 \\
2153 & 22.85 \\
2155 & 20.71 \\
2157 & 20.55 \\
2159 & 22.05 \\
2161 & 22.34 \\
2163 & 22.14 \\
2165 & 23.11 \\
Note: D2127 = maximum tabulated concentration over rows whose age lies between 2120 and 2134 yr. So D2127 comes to 26.76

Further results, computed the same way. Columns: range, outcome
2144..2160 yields 22.85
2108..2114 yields 20.8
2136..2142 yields 24.63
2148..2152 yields 22.16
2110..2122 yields 20.95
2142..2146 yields 22.3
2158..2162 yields 22.34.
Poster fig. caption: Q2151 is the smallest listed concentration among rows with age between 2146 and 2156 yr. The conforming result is 20.71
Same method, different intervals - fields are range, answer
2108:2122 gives 18.54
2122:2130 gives 22.66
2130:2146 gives 22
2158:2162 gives 22.05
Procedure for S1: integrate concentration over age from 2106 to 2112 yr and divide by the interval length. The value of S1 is 20.1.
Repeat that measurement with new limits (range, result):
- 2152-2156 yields 21.8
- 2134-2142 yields 23.3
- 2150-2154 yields 22.3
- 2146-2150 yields 22.2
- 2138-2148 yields 22.2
